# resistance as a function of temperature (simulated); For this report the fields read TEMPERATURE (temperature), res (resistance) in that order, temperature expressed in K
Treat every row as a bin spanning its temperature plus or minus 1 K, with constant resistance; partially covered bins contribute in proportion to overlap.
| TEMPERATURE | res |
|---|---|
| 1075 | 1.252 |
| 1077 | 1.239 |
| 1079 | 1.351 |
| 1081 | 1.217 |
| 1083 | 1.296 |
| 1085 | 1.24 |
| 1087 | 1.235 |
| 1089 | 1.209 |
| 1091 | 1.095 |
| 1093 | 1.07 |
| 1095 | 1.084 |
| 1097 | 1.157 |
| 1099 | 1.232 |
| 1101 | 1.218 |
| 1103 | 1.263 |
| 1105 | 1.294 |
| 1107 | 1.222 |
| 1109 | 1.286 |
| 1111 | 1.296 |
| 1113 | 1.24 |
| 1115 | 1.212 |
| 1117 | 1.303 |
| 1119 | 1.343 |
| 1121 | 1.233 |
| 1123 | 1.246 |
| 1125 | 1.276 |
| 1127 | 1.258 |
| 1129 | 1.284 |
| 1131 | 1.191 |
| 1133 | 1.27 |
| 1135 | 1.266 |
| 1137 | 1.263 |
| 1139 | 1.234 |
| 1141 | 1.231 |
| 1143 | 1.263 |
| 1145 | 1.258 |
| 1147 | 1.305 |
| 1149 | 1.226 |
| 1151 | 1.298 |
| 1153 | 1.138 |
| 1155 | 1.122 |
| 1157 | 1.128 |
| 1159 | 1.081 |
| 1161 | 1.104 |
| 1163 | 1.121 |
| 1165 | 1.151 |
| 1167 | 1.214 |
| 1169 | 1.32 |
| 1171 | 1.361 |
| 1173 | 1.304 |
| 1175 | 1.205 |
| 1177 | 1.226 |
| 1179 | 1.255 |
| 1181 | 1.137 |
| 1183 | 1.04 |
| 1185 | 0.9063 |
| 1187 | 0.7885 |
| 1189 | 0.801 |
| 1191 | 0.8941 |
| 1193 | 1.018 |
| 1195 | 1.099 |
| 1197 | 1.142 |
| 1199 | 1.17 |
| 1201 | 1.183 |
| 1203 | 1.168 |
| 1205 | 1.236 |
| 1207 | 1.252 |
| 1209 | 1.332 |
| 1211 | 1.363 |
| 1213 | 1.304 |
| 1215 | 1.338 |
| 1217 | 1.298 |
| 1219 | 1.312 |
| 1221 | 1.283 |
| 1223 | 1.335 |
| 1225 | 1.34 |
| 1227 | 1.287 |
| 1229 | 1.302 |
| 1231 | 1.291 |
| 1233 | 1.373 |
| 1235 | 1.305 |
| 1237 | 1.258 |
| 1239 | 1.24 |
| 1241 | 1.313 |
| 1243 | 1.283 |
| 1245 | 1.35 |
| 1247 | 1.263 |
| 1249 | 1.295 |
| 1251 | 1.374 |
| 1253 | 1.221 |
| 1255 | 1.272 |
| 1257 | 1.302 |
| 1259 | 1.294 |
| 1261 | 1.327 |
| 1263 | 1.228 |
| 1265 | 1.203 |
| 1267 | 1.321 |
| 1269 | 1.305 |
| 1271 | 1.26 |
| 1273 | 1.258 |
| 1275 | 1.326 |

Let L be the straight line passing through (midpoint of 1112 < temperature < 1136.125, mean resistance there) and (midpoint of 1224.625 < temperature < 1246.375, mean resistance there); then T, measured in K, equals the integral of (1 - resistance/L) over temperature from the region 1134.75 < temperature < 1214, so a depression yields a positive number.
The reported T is 6.63 K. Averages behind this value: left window 1.26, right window 1.3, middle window 1.17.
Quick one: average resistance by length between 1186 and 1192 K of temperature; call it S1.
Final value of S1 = 0.828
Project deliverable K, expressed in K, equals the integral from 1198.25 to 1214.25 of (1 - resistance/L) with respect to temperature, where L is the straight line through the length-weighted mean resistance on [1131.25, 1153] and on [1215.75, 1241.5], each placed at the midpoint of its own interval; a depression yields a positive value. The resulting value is 0.5 K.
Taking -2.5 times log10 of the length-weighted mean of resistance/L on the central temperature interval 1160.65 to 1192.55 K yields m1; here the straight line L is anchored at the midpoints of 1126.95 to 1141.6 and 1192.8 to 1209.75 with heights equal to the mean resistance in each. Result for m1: 0.09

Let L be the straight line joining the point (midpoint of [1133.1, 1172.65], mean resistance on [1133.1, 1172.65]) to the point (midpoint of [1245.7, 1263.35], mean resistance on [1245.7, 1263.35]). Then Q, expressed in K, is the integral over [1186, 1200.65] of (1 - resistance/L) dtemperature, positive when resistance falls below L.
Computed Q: 2.94 K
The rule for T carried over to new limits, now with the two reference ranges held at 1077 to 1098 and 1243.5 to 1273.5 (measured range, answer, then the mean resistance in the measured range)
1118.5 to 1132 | -0.5 K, 1.26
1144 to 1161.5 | 0.6 K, 1.19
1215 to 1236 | -0.8 K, 1.31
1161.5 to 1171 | 0.2 K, 1.21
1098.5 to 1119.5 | -1.0 K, 1.26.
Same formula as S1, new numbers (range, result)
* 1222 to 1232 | 1.31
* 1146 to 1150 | 1.27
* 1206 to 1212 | 1.32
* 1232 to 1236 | 1.34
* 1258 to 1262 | 1.31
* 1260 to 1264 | 1.28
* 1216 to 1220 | 1.31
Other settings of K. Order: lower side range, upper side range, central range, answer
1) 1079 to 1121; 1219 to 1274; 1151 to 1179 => 1.3 K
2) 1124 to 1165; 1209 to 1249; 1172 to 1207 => 4.6 K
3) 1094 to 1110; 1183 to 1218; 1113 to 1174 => -2.6 K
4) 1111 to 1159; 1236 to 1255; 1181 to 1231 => 3.7 K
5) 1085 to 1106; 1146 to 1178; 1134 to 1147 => -0.6 K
